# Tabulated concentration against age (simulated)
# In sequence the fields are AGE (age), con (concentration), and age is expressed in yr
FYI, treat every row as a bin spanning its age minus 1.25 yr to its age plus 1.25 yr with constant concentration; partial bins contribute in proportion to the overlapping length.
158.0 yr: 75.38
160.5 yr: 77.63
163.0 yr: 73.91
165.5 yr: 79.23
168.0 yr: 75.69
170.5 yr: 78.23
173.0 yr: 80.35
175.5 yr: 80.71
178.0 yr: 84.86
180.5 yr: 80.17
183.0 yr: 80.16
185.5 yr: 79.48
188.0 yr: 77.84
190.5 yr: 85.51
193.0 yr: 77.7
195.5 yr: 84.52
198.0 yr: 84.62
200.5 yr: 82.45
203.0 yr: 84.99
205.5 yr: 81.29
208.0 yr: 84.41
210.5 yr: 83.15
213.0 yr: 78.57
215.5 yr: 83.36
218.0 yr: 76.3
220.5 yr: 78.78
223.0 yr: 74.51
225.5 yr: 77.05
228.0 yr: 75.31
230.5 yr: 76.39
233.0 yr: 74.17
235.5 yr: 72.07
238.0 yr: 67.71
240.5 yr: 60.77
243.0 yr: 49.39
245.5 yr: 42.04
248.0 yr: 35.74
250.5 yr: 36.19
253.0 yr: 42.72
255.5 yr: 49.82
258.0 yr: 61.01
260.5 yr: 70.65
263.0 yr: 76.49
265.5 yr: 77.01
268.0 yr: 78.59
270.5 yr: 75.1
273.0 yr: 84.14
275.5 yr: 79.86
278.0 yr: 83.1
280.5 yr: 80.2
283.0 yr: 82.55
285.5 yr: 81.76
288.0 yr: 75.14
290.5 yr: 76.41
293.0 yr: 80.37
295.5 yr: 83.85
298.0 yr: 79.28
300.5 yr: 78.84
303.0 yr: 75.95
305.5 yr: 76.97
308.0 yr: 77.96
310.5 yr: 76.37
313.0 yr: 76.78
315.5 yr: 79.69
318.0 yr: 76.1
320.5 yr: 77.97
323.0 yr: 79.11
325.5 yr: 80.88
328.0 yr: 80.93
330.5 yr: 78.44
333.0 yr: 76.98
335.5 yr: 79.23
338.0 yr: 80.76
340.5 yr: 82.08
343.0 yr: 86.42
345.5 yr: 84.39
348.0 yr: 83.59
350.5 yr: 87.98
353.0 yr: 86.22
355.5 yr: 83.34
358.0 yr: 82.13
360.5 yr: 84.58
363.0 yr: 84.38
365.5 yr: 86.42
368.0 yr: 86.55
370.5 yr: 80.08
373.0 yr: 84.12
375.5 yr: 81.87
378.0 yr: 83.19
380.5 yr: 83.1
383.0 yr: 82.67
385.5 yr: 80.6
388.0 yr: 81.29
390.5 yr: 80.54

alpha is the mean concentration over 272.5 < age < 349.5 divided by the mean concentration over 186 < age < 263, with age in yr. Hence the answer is 1.1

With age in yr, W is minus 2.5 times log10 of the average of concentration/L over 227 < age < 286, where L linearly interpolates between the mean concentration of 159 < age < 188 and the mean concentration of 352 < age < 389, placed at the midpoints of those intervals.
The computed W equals 0.20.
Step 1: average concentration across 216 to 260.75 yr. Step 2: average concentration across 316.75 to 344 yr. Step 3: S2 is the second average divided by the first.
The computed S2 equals 1.3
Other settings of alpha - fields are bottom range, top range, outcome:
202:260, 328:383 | 1.24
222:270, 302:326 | 1.23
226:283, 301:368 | 1.22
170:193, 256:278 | 0.93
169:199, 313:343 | 0.98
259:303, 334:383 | 1.06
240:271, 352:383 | 1.45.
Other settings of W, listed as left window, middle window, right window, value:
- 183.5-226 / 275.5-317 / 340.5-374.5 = 0.05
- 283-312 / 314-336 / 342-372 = 0.04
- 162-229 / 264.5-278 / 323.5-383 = 0.03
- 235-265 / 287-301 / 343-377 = -0.18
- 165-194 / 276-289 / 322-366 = 0.01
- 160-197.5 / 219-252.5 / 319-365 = 0.27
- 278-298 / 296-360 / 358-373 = 0.02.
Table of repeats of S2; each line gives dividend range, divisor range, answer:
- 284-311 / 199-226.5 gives 0.98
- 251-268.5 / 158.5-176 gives 0.82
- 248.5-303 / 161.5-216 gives 0.90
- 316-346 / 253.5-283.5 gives 1.08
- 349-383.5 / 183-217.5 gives 1.03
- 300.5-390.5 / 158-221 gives 1.01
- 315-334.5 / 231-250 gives 1.37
